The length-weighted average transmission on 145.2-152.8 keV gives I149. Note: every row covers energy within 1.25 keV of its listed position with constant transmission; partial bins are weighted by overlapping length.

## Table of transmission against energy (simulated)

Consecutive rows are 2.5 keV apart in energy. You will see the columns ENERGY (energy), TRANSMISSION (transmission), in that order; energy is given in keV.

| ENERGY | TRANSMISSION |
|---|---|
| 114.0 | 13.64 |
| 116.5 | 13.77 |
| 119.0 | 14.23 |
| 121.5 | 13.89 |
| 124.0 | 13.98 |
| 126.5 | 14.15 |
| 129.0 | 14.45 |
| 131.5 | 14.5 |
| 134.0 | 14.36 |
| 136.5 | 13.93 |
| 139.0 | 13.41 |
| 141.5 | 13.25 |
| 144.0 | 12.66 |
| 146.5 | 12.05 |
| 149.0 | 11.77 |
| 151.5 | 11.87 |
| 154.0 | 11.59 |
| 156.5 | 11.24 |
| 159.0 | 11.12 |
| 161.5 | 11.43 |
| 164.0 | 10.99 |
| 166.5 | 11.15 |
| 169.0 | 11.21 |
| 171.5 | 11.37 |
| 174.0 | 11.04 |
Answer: 11.9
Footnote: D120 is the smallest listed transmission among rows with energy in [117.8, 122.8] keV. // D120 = 13.89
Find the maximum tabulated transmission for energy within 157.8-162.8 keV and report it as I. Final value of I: 11.43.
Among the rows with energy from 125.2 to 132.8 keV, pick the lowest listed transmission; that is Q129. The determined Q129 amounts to 14.15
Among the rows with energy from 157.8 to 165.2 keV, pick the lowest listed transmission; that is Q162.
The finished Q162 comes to 10.99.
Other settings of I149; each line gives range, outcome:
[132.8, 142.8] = 13.7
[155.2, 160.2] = 11.2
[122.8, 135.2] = 14.3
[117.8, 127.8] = 14.1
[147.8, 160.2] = 11.5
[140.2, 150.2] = 12.4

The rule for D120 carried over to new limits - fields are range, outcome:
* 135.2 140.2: 13.41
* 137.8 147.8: 12.05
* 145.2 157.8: 11.24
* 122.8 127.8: 13.98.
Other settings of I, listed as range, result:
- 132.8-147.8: 14.36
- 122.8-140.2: 14.5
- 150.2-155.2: 11.87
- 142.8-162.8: 12.66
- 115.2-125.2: 14.23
